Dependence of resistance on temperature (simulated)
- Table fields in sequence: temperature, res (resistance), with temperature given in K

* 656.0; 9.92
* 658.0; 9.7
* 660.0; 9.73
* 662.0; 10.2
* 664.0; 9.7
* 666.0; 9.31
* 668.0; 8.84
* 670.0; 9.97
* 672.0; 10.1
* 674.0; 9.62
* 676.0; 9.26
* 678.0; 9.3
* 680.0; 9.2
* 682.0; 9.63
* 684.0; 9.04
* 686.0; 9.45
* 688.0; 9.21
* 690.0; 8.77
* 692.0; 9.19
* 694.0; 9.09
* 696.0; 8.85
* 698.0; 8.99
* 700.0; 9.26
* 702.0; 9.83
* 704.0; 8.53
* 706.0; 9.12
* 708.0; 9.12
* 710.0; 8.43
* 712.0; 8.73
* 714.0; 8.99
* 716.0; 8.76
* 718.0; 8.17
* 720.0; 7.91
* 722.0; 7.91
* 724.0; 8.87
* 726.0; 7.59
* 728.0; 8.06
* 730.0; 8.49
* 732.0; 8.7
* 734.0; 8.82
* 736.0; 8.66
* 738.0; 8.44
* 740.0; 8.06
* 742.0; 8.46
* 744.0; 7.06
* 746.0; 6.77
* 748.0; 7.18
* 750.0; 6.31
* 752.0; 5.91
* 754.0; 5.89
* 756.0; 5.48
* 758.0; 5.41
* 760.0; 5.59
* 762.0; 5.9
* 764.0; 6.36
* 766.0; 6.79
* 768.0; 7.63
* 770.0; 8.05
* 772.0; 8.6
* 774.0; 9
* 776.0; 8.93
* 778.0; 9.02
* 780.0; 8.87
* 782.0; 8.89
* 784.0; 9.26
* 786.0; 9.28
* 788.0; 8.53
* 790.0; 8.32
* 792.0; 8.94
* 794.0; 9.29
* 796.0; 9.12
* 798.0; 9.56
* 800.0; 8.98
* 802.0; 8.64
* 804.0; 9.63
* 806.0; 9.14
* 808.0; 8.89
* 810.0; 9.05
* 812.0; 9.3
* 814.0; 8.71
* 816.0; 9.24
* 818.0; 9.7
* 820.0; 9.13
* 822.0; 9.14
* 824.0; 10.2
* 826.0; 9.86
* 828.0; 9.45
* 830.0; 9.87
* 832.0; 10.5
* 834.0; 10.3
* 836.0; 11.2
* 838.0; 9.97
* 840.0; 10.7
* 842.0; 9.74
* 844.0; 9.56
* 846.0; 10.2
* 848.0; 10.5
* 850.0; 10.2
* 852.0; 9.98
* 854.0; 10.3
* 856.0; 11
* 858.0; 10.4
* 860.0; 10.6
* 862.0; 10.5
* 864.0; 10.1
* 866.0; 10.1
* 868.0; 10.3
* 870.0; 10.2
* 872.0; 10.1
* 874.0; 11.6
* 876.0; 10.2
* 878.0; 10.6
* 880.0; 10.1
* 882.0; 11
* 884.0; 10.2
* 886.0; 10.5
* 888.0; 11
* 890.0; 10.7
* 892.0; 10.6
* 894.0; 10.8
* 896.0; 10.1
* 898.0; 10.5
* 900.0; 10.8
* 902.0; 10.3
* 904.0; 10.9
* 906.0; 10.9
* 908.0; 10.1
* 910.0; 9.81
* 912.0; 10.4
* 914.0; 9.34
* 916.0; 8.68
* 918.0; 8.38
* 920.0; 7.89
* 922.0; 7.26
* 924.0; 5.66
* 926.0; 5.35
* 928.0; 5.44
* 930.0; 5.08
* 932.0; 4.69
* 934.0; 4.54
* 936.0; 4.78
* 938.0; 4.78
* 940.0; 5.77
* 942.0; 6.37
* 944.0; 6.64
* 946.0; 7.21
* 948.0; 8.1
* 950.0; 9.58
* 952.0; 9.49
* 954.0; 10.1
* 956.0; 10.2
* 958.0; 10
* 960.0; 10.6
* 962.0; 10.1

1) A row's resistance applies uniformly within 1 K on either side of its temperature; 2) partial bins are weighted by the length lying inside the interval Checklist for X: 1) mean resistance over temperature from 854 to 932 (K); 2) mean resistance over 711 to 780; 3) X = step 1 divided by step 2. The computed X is 1.3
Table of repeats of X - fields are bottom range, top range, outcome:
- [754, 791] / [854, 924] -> 1.31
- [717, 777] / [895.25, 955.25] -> 1.06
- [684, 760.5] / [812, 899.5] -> 1.26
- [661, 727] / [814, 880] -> 1.12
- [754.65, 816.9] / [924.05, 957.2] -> 0.81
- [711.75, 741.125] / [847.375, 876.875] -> 1.24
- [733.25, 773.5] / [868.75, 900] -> 1.49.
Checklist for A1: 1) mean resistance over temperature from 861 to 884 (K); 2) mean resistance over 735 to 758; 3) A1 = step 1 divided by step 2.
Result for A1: 1.5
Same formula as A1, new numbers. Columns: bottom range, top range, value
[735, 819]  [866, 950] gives 1.08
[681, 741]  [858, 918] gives 1.18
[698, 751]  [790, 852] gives 1.15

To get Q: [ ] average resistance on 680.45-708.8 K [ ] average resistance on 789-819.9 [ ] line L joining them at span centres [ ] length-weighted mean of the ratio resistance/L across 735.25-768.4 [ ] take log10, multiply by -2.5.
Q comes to 0.32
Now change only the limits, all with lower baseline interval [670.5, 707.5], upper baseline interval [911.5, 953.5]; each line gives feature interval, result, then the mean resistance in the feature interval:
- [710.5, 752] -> 0.10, 8.05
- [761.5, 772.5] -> 0.18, 7.22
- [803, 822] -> -0.14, 9.2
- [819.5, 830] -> -0.21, 9.61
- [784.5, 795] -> -0.08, 8.89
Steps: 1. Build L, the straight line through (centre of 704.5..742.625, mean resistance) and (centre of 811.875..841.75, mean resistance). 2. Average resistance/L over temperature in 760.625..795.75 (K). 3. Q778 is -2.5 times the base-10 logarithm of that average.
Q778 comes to 0.110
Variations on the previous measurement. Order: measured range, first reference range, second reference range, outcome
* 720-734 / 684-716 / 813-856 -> 0.116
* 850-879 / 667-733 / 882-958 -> -0.206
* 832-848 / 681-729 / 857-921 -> -0.044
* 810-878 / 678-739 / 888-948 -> -0.204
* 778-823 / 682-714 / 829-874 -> 0.095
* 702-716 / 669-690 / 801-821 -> 0.058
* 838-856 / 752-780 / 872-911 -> -0.094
